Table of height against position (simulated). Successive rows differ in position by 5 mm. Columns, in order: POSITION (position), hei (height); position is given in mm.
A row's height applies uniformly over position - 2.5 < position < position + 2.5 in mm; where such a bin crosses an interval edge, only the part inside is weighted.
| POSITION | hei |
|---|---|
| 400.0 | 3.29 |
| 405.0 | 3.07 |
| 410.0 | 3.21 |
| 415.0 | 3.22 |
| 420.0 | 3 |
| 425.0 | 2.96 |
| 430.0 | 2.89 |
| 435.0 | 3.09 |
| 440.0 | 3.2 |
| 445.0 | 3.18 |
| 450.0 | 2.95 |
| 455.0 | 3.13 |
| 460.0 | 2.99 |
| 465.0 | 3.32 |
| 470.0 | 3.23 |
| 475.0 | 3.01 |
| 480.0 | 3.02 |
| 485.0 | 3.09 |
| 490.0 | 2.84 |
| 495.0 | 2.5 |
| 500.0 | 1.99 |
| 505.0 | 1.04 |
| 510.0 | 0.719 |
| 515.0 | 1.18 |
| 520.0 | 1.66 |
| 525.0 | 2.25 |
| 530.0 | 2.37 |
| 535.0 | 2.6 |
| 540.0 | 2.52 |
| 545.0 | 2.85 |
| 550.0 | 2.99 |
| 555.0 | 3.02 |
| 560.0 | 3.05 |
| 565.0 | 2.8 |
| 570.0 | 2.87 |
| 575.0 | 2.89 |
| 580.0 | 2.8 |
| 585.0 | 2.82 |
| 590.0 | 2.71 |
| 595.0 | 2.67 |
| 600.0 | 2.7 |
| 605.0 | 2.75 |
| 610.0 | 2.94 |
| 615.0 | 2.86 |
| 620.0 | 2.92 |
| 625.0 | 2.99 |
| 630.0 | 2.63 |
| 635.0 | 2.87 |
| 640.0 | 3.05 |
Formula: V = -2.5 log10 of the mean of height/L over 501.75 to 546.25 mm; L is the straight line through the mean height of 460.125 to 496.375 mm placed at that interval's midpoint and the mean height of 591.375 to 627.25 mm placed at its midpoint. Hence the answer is 0.48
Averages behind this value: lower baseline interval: 3.02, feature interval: 1.88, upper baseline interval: 2.83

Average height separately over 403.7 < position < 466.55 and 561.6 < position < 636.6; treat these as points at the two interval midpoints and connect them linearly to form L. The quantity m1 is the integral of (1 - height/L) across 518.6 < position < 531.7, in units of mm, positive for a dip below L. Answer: 3.7 mm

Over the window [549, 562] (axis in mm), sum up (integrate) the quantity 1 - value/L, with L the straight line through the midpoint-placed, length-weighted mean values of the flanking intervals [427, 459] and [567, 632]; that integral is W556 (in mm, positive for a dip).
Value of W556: -0.62 mm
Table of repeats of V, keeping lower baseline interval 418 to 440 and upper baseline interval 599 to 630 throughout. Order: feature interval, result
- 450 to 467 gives -0.046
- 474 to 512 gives 0.288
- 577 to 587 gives 0.024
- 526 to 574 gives 0.050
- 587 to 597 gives 0.067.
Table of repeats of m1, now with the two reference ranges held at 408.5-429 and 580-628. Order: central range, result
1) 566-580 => 0.01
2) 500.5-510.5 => 6.16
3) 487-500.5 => 1.99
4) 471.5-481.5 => -0.14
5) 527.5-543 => 2.15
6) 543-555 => -0.21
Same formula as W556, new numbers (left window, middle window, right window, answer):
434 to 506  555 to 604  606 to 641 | 0.98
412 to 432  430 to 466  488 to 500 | -3.26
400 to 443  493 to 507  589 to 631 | 5.30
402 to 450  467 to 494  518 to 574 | -1.16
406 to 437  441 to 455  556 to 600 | -0.32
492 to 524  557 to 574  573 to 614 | -3.73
